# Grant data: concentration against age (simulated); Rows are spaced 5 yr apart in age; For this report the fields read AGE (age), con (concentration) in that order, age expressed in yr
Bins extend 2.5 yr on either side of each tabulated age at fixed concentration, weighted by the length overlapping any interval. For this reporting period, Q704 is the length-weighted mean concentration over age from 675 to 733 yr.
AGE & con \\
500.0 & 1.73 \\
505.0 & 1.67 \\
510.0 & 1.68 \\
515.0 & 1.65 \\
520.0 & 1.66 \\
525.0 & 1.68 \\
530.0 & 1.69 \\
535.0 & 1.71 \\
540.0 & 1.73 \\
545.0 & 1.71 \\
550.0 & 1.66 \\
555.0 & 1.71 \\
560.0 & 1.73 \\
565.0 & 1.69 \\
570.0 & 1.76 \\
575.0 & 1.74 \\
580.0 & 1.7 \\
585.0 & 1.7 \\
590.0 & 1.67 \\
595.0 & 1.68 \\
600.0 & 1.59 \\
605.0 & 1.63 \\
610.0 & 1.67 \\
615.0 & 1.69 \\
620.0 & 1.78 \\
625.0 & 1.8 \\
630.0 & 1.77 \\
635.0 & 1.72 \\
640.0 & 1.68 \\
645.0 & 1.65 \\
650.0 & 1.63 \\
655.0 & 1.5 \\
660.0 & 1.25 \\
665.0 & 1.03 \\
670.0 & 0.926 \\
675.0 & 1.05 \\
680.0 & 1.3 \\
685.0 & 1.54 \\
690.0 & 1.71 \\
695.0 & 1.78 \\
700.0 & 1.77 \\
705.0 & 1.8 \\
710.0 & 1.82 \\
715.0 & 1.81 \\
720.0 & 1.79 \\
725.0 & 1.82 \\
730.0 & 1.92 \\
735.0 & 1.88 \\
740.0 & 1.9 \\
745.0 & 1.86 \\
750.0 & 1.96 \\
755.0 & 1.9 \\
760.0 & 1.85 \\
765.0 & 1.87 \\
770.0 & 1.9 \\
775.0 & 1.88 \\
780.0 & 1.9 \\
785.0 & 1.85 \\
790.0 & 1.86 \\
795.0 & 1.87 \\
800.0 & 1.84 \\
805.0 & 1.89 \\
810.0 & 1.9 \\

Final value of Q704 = 1.7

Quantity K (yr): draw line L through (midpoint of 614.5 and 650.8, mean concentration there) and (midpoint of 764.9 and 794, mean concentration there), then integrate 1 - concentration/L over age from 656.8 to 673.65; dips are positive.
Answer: 6.4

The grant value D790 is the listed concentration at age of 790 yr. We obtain 1.86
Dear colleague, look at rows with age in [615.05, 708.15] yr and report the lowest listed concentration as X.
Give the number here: 0.926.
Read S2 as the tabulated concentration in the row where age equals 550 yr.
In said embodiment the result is 1.66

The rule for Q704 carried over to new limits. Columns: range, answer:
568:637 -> 1.71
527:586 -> 1.71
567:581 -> 1.74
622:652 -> 1.71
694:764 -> 1.85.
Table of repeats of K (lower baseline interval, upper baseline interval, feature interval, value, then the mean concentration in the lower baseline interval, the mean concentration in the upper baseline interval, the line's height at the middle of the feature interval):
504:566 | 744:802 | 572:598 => 0.49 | 1.69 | 1.88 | 1.73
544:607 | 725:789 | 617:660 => 2.24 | 1.69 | 1.89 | 1.76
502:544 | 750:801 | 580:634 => 1.56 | 1.69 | 1.88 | 1.75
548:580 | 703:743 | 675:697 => 3.60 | 1.71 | 1.84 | 1.81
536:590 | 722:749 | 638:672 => 7.85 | 1.71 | 1.88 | 1.8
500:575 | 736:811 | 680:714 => 2.14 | 1.7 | 1.88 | 1.82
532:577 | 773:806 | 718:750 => -0.66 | 1.72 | 1.87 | 1.83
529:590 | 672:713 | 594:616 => 0.28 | 1.71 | 1.59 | 1.67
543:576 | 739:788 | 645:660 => 2.22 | 1.71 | 1.89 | 1.79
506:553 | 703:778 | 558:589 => 0.09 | 1.69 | 1.86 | 1.72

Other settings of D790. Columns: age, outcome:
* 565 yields 1.69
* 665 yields 1.03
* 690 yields 1.71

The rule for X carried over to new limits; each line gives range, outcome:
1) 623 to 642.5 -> 1.68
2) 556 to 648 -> 1.59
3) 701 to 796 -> 1.79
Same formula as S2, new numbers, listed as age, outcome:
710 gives 1.82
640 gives 1.68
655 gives 1.5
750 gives 1.96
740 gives 1.9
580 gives 1.7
